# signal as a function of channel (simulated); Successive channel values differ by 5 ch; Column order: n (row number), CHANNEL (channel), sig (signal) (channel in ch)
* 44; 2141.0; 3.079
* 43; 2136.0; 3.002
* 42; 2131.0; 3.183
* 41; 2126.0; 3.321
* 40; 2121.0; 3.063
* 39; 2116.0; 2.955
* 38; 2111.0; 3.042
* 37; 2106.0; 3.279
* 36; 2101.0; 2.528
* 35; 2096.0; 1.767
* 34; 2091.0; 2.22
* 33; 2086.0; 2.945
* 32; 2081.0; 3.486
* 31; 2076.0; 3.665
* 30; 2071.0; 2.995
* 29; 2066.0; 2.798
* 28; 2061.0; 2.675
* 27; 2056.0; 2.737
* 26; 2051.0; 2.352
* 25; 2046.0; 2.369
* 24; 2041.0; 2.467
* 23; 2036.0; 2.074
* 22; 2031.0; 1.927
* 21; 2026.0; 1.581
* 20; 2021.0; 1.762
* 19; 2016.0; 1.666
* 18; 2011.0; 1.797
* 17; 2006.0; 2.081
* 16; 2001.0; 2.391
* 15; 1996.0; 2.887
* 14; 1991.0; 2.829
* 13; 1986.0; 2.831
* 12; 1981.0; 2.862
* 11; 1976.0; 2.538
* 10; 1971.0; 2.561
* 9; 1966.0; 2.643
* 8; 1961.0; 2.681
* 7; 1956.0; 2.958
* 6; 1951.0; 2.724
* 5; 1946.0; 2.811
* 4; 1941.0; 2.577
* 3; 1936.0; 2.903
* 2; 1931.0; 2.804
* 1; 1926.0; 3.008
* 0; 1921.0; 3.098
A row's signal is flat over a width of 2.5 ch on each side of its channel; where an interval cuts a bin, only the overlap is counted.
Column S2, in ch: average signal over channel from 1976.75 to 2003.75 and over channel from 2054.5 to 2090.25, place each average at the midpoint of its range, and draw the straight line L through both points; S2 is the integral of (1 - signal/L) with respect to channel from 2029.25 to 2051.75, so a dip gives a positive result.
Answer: 5.2 ch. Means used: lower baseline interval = 2.74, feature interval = 2.24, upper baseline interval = 3.01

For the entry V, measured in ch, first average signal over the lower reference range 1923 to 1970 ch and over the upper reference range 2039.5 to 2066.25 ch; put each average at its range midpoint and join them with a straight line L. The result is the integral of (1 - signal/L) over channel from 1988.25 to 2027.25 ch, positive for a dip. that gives 7.5 ch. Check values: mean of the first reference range 2.79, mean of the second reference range 2.55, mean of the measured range 2.15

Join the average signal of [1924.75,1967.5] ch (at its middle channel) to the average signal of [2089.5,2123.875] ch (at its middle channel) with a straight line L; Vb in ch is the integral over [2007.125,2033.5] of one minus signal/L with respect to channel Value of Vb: 9.48 ch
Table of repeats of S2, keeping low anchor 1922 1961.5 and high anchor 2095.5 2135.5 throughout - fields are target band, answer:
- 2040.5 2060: 2.7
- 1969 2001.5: 1.6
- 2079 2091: -0.3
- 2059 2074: 0.3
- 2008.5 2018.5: 4.0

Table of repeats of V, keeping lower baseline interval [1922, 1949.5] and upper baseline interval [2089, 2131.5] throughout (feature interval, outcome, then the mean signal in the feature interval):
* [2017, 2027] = 4.0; 1.68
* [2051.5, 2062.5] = 0.7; 2.64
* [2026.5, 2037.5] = 3.5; 1.92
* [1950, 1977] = 1.3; 2.69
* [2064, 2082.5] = -2.8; 3.23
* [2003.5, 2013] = 2.9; 1.95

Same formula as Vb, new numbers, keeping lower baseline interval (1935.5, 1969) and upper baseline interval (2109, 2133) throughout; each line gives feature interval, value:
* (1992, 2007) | 1.7 ch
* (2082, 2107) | 4.0 ch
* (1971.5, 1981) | 0.6 ch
